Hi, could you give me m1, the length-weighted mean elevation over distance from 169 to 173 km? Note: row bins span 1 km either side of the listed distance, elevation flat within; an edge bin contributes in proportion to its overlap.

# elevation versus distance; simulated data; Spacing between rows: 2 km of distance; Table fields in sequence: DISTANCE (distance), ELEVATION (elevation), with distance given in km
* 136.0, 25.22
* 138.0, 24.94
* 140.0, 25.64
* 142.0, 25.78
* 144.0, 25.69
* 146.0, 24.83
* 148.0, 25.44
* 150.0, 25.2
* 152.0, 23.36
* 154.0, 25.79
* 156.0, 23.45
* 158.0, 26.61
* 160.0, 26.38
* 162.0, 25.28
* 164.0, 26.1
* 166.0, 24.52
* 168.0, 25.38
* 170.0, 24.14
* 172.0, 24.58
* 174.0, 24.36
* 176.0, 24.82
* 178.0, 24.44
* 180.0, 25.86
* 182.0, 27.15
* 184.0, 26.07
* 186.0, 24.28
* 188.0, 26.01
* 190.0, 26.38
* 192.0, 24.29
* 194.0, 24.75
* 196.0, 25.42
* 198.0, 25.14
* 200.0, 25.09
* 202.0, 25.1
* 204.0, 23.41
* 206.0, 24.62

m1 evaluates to 24.4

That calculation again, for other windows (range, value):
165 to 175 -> 24.6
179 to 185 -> 26.4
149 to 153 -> 24.3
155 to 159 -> 25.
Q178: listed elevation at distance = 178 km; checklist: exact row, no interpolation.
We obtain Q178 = 24.44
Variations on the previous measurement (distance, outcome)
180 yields 25.86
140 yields 25.64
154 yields 25.79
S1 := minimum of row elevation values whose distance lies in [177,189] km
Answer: 24.28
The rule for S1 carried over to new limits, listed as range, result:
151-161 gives 23.36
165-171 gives 24.14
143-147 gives 24.83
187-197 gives 24.29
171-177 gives 24.36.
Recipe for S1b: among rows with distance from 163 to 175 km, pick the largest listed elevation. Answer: 26.1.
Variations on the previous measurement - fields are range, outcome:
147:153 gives 25.44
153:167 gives 26.61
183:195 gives 26.38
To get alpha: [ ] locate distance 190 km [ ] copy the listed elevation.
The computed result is 26.38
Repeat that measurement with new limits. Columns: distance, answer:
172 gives 24.58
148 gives 25.44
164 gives 26.1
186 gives 24.28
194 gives 24.75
